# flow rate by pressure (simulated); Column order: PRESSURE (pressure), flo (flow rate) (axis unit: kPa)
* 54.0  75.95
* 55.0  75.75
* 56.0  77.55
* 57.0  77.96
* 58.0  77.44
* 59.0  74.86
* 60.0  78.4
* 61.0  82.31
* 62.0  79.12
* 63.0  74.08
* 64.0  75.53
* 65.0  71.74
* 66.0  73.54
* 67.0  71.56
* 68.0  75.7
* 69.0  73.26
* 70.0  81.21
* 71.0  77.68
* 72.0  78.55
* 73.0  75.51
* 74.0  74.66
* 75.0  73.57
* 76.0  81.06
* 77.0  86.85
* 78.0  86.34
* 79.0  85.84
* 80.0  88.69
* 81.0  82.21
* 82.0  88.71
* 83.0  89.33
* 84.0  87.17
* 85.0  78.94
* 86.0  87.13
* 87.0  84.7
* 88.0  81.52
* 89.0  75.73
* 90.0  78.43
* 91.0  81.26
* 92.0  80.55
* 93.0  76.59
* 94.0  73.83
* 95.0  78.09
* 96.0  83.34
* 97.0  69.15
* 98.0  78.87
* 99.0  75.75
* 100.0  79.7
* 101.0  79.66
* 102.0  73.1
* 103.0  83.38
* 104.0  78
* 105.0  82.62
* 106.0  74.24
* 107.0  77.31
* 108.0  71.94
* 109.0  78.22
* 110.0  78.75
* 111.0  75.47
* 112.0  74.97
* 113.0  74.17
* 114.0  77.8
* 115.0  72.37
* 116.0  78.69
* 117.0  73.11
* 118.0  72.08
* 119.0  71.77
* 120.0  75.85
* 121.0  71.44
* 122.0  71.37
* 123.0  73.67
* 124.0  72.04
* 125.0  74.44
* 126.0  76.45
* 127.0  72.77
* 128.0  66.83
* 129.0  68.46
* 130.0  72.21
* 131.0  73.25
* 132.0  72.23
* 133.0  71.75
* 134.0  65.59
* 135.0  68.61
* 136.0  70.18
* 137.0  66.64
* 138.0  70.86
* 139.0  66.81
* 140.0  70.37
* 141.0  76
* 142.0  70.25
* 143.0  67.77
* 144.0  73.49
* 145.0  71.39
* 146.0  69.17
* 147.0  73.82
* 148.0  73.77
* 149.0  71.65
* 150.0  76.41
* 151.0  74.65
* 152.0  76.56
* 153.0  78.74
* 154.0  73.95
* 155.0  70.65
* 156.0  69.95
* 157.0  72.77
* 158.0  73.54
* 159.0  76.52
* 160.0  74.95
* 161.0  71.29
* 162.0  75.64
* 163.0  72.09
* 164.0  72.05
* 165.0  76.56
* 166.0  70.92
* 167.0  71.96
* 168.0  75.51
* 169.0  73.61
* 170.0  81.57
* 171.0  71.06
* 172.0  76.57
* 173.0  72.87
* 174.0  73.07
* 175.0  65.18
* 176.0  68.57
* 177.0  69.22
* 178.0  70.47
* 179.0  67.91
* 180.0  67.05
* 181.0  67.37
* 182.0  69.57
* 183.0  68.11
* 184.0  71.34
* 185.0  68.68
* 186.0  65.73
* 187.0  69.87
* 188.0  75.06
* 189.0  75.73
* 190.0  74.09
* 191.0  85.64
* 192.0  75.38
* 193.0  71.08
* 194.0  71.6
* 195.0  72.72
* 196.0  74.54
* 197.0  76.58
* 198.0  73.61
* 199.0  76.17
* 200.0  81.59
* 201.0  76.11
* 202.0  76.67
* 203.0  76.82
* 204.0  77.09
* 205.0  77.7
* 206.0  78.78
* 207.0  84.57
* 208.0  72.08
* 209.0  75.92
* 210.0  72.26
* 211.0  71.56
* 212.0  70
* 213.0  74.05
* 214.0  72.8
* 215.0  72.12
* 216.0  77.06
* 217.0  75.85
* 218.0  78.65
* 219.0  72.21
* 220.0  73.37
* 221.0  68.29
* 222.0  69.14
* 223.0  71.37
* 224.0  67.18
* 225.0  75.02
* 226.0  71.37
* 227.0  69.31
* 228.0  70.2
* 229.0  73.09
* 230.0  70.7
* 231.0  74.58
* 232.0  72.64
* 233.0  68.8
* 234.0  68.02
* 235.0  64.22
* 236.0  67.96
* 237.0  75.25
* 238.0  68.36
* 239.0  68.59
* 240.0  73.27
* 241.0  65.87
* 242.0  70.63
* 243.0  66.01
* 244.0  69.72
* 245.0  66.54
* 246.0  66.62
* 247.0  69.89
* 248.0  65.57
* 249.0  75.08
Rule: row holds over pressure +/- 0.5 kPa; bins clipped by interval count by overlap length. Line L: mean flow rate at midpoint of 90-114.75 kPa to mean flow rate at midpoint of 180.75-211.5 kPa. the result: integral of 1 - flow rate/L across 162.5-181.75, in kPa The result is 0.9 kPa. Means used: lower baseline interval 77.3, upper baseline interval 74.4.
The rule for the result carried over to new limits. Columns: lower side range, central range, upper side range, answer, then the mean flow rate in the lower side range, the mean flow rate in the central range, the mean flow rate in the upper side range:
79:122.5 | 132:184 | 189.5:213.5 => 3.37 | 78.4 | 71.9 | 75.7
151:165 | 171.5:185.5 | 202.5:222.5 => 0.83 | 73.9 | 69.7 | 74.5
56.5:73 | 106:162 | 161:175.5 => 1.15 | 76.4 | 72.9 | 73.4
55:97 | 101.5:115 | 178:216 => 0.19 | 79.4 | 76.8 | 73.7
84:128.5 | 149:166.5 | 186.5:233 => 0.35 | 76.6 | 73.9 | 74.1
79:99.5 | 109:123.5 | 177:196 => 0.73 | 81.1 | 74.5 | 71.5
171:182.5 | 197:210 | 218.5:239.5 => -1.27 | 69.9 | 77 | 70.5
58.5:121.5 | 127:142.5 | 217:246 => 1.15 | 78.2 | 70.1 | 70.4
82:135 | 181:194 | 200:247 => 0.21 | 76.3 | 72.3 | 72.2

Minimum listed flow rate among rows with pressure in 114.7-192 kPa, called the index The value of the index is 65.18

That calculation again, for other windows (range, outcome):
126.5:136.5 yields 65.59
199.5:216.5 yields 70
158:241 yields 64.22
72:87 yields 73.57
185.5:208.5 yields 65.73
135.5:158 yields 66.64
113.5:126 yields 71.37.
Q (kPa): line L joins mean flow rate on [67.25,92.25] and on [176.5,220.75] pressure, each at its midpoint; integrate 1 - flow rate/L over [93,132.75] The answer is 2.08 kPa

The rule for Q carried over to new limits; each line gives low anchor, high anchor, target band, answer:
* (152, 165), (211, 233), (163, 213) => -0.27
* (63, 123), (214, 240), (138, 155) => 0.61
